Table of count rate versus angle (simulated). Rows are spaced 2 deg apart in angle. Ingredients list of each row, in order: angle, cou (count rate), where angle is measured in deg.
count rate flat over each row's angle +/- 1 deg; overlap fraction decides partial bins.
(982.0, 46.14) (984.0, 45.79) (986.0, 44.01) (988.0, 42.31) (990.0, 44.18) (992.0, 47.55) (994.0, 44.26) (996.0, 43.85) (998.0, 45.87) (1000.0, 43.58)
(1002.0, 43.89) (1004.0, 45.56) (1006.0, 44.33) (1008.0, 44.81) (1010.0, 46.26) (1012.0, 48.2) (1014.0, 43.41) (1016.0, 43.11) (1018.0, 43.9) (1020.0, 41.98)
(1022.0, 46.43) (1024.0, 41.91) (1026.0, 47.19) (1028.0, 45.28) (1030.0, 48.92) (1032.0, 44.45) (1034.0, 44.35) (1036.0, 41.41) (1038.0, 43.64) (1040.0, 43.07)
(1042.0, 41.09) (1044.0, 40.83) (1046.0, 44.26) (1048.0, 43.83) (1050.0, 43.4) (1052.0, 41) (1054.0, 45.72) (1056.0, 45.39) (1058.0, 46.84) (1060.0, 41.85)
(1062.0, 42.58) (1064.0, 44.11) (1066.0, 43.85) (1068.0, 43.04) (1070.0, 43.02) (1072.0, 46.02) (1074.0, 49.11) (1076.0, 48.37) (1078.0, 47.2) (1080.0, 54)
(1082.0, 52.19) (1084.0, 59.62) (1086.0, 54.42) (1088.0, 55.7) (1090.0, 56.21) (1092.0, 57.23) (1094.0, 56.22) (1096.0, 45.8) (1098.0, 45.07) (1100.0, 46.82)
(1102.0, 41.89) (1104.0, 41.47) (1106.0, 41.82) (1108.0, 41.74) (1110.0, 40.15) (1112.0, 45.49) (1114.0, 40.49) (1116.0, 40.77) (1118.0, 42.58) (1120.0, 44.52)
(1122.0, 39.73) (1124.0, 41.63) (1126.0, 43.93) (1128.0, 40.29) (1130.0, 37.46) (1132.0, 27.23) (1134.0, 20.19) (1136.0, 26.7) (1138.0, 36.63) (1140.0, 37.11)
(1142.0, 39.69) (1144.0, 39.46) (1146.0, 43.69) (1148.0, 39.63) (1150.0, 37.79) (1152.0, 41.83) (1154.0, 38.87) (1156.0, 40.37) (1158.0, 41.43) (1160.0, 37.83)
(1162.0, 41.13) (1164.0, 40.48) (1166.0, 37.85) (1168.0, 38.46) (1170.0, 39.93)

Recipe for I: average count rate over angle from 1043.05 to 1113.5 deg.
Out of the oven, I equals 46.7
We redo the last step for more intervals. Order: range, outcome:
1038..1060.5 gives 43.4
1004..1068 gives 44.1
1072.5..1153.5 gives 43.5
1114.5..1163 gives 38.4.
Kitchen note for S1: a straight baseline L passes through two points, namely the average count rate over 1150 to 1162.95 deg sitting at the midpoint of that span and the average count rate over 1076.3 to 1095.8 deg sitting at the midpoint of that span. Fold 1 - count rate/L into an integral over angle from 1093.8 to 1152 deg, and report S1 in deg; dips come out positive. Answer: 8.4 deg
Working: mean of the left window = 54.2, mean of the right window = 40.1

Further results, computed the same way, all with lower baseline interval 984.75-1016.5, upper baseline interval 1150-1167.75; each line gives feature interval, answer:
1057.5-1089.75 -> -4.6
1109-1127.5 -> -0.5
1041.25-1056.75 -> 0.0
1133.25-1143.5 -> 2.0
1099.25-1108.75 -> -0.3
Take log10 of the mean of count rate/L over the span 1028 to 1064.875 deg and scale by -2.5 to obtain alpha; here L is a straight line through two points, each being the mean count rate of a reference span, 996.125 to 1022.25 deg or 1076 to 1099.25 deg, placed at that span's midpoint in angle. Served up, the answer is 0.11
